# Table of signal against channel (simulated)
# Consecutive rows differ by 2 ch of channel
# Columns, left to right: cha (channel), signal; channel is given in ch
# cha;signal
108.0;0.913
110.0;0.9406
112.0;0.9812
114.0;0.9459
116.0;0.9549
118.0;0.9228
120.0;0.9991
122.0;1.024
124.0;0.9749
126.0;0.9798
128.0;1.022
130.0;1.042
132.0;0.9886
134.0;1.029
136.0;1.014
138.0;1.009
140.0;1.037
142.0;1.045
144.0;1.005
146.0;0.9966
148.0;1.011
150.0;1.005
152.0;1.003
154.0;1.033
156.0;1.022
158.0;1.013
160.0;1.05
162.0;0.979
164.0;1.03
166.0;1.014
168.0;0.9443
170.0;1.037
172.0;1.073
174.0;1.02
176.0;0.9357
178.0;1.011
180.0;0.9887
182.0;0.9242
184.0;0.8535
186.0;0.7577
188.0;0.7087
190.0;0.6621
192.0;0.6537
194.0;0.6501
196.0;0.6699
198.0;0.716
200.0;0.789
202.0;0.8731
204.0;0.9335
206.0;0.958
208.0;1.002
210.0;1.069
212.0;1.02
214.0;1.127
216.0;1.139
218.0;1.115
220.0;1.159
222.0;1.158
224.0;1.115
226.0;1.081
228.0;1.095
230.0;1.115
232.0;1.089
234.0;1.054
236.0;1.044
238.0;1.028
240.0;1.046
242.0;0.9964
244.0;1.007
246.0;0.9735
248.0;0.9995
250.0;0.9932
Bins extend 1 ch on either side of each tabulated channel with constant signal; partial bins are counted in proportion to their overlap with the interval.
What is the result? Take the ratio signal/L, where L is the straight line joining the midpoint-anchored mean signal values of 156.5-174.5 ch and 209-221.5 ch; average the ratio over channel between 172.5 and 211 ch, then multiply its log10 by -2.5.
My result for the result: 0.24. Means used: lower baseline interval 1.02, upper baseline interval 1.11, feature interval 0.854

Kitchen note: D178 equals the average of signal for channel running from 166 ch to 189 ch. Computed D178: 0.936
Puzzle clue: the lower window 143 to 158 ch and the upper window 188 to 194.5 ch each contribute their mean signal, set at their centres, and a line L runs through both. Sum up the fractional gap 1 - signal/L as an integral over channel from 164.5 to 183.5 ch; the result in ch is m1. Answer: -4.28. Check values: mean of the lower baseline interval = 1.01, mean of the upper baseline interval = 0.664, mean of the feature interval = 0.991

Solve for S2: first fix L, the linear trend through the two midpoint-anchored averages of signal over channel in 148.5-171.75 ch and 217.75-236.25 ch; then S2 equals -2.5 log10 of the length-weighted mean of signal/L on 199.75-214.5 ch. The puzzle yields 0.108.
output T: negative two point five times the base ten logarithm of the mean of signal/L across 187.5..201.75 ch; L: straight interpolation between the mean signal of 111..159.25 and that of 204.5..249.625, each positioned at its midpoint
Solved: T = 0.43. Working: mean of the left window 1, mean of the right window 1.06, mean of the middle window 0.702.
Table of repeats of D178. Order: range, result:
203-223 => 1.07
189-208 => 0.78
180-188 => 0.846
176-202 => 0.791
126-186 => 1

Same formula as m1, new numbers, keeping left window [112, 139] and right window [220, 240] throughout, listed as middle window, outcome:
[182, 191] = 2.43 ch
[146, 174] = 0.22 ch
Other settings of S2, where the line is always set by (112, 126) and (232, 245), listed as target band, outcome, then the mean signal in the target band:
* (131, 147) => -0.036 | 1.02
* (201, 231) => -0.043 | 1.06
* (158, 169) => -0.010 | 1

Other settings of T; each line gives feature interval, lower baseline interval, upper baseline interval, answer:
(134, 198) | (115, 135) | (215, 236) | 0.11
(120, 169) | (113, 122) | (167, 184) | -0.04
